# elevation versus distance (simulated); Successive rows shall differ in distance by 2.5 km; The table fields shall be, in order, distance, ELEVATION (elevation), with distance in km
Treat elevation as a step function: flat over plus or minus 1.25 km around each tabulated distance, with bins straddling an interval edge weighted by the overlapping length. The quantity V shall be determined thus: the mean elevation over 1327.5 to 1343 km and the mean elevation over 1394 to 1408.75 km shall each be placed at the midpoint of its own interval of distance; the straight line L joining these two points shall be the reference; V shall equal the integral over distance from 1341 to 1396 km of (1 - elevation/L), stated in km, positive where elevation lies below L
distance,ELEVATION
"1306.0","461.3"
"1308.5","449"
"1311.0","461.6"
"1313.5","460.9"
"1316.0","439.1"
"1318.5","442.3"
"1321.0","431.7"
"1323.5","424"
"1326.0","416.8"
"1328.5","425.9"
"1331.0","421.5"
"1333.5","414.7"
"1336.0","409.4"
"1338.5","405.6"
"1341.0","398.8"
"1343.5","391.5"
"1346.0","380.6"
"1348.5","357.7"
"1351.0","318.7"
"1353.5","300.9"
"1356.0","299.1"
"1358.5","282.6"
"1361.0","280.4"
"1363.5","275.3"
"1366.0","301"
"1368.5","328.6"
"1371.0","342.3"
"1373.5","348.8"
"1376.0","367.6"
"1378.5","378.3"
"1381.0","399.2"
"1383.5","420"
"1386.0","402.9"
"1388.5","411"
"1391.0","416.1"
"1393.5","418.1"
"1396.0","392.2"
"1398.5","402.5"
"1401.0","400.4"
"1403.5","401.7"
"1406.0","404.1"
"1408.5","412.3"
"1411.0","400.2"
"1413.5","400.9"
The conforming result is 7.0 km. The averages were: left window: 411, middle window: 355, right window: 402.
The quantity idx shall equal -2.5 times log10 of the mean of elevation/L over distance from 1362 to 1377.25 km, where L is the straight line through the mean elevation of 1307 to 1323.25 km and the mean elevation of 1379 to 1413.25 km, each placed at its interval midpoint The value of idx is 0.27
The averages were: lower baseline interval 446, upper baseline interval 405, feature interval 326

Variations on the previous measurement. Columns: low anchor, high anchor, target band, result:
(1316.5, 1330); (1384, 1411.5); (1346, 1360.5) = 0.308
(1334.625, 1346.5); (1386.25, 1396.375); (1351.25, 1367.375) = 0.349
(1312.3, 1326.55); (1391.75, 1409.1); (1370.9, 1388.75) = 0.075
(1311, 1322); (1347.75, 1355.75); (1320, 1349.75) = -0.074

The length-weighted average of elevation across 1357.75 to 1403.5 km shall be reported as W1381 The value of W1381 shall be 367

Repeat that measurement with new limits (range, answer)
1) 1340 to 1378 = 332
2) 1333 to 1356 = 370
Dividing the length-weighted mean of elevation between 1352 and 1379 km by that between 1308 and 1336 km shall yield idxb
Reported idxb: 0.73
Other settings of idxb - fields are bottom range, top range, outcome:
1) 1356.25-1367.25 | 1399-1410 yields 1.41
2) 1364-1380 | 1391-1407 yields 1.18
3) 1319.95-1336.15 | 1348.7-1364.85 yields 0.71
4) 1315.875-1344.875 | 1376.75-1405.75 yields 0.97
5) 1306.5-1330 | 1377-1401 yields 0.92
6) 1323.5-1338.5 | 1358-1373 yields 0.73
